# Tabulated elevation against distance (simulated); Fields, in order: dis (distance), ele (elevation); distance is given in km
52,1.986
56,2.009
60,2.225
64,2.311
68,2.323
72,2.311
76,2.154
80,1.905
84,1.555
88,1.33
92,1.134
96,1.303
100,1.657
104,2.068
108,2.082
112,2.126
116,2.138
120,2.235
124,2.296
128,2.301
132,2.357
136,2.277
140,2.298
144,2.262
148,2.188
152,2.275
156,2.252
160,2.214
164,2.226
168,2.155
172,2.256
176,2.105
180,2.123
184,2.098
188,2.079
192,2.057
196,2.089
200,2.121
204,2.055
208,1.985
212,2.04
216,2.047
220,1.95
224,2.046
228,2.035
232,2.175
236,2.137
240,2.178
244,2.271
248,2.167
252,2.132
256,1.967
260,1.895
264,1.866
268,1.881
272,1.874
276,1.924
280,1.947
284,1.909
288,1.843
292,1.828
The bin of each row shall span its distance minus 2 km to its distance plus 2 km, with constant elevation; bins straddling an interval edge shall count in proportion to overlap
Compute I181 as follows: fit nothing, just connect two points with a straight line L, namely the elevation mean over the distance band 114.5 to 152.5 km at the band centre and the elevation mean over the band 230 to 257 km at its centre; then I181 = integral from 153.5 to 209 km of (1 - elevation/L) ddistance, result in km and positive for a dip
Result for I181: 2.07 km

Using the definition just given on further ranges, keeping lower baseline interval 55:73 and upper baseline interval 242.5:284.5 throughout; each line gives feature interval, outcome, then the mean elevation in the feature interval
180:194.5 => 0.0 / 2.08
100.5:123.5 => 0.8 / 2.11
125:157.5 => -2.0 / 2.28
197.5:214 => 0.1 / 2.05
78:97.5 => 6.7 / 1.45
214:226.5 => 0.2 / 2.02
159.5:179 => -0.7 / 2.19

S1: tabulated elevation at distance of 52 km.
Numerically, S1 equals 1.986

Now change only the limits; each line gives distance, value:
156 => 2.252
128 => 2.301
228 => 2.035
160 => 2.214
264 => 1.866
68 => 2.323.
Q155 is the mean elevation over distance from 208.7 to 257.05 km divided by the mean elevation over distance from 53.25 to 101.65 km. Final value 1.13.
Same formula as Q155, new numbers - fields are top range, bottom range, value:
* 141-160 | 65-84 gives 1.06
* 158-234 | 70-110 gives 1.20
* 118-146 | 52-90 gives 1.14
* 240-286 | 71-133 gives 1.04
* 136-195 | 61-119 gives 1.15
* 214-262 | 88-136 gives 1.06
